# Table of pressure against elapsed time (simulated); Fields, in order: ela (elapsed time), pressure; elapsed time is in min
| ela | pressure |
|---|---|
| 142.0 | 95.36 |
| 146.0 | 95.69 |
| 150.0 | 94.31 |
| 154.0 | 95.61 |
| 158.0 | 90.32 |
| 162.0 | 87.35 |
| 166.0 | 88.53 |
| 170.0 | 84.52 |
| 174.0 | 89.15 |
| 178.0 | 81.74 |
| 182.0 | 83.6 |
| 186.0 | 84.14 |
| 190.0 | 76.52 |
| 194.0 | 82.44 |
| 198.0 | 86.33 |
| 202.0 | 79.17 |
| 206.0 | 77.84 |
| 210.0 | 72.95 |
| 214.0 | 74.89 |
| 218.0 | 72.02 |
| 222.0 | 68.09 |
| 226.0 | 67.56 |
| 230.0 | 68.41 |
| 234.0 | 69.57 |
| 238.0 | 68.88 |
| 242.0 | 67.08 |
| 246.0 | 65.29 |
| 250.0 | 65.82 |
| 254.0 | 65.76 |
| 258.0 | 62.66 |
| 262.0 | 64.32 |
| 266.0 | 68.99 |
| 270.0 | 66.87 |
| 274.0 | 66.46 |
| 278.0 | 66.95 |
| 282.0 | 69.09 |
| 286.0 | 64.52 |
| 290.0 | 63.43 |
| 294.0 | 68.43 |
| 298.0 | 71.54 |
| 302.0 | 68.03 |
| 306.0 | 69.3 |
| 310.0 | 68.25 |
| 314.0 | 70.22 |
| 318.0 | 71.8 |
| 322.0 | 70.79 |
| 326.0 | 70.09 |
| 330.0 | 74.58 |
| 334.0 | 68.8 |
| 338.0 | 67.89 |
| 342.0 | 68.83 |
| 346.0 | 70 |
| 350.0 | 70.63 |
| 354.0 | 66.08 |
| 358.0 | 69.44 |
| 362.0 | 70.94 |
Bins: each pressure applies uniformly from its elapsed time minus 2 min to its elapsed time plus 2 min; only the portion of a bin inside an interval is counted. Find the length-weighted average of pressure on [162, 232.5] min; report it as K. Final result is 78.9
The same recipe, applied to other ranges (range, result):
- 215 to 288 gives 67.2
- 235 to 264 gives 65.8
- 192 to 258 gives 71.7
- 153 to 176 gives 89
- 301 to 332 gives 70.5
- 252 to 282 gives 66.2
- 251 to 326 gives 67.7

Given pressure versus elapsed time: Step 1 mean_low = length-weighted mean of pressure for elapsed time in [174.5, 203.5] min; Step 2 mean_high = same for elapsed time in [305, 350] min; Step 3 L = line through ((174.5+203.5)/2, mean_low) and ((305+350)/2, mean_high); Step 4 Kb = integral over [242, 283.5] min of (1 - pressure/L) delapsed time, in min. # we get 5.3 min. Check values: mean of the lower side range 82.4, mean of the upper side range 70.1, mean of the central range 66.2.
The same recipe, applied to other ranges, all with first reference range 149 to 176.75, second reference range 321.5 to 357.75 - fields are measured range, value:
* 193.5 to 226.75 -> 3.4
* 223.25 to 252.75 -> 5.0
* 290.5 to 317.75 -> 1.7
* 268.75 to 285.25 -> 2.1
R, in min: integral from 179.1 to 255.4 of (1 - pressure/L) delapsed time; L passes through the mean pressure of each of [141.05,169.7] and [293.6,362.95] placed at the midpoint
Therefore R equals 9.49 min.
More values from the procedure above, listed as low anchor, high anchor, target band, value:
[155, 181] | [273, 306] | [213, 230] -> 1.8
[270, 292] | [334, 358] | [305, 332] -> -1.2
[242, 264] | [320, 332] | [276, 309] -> 0.5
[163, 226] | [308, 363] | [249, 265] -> 2.2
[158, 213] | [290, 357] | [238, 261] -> 3.3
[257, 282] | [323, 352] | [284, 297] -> 0.3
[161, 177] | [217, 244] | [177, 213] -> -0.5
